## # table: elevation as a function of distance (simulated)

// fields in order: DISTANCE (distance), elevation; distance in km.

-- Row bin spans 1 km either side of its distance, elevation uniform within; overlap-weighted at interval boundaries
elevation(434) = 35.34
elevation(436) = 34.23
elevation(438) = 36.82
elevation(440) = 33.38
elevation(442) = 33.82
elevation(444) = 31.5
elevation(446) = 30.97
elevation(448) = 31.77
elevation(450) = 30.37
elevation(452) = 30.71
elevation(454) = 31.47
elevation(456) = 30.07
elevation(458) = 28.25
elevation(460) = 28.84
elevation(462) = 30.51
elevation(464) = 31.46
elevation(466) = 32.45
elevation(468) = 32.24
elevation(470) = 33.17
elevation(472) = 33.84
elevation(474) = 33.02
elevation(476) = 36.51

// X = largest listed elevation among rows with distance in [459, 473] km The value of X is 33.84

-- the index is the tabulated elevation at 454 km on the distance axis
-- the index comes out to 31.47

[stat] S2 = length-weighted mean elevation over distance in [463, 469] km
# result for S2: 32.1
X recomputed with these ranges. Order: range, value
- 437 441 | 36.82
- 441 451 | 33.82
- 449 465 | 31.47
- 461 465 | 31.46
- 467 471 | 33.17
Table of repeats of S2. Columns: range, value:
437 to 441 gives 35.1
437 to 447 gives 33.3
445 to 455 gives 31.1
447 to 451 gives 31.1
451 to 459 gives 30.1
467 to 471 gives 32.7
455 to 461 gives 29.1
